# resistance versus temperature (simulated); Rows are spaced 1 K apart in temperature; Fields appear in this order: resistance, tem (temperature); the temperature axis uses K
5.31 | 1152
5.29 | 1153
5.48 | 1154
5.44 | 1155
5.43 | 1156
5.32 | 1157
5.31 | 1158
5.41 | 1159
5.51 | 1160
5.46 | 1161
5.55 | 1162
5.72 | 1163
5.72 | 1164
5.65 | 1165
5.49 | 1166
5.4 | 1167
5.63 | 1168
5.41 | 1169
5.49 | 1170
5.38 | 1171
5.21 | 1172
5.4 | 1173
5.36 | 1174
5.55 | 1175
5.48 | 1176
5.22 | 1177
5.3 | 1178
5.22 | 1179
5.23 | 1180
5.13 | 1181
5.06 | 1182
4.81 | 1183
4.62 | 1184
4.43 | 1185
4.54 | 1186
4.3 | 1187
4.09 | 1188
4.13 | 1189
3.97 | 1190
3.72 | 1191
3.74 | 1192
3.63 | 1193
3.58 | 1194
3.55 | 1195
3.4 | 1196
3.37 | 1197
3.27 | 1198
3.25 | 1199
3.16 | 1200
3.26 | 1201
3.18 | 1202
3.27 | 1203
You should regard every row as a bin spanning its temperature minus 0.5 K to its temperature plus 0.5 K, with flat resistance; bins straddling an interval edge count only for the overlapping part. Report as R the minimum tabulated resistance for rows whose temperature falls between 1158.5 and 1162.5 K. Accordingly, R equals 5.41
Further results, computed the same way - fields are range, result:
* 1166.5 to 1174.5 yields 5.21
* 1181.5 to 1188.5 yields 4.09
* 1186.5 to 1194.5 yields 3.58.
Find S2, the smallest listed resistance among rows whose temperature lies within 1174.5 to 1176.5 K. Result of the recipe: 5.48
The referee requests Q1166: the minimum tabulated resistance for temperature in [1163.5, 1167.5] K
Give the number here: 5.4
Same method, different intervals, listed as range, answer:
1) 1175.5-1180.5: 5.22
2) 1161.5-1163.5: 5.55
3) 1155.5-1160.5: 5.31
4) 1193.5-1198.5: 3.27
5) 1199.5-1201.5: 3.16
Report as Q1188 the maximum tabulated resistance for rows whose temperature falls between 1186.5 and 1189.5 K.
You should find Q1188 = 4.3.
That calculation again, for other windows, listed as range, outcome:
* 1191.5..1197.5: 3.74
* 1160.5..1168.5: 5.72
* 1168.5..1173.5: 5.49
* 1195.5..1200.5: 3.4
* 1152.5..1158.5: 5.48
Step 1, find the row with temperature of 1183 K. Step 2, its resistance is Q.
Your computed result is 4.81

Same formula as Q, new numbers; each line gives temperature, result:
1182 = 5.06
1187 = 4.3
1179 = 5.22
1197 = 3.37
